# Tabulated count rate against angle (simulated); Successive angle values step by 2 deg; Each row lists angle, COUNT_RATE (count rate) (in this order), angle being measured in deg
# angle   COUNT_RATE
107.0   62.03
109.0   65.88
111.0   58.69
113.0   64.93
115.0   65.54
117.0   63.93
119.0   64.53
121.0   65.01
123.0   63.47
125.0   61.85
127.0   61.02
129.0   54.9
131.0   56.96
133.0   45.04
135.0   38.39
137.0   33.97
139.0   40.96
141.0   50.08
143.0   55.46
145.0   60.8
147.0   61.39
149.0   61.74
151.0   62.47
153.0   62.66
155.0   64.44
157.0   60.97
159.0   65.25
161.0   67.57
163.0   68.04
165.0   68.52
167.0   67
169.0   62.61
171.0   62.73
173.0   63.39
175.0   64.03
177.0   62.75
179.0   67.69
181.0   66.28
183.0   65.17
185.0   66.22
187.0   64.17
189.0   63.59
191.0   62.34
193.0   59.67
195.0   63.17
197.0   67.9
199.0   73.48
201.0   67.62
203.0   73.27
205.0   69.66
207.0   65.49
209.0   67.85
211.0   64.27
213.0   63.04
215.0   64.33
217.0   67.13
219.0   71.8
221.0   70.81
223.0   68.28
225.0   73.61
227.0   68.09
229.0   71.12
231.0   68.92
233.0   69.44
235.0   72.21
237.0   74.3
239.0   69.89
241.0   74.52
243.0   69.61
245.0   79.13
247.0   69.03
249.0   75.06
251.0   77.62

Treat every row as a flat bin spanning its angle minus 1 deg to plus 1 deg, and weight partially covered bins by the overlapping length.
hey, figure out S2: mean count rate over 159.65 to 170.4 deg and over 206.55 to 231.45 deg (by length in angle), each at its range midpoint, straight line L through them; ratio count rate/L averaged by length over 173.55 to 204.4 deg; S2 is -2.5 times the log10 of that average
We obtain 0.02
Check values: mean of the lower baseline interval 66.5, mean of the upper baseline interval 68.1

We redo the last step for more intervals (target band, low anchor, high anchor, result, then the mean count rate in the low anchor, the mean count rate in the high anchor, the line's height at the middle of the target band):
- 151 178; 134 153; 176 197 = -0.11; 52.3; 64.3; 58.1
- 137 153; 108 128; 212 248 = 0.18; 63.5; 70.3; 65.1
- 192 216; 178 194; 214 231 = 0.00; 64.4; 69.4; 66.8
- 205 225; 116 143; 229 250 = 0.01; 53.9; 72.2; 68.1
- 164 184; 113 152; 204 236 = -0.05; 56.4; 68.5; 62.1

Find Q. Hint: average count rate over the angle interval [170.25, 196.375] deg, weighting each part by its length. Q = 64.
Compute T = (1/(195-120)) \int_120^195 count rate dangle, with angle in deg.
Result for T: 60.3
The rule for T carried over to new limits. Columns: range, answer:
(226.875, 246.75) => 71.8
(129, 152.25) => 51.8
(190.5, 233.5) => 67.8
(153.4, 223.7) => 66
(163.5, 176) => 64.8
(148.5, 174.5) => 64.5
